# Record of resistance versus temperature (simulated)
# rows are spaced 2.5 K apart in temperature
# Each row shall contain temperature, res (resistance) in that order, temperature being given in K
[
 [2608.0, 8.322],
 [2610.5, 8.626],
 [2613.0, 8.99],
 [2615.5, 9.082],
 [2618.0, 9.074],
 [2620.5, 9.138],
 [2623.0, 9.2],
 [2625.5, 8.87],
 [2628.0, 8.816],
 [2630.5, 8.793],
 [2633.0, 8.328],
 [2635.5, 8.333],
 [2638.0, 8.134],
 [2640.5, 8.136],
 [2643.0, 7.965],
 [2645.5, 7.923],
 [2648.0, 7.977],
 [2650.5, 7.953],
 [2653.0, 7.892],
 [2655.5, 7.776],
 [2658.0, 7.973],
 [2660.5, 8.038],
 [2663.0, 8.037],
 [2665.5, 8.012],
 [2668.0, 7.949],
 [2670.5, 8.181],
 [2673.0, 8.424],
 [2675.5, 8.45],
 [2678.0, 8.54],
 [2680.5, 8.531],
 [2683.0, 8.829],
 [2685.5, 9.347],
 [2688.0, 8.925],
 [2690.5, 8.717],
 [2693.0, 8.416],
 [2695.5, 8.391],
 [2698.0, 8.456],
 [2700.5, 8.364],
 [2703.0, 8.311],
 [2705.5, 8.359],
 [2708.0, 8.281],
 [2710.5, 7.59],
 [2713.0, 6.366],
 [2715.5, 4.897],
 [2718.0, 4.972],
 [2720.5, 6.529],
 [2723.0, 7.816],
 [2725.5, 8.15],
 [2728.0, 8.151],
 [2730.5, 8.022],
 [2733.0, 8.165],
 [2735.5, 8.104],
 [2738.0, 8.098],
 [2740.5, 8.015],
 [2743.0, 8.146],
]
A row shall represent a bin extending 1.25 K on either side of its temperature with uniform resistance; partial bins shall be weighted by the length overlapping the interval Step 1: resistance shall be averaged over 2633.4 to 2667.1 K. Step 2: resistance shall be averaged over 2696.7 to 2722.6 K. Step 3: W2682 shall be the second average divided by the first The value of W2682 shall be 0.9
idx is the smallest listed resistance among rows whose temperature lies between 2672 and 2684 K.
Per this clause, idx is 8.424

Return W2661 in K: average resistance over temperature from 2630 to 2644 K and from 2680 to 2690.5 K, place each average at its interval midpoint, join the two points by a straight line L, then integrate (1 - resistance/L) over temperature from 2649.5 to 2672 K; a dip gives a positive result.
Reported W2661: 1.6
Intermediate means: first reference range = 8.26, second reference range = 8.91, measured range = 7.98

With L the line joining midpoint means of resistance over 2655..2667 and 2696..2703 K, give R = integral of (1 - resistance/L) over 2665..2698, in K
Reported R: -1.3 K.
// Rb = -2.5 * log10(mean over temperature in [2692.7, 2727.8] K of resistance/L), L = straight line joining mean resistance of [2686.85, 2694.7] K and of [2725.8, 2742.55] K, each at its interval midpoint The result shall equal 0.13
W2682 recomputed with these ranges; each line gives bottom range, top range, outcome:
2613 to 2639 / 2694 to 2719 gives 0.85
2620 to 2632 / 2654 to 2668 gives 0.89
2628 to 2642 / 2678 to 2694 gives 1.05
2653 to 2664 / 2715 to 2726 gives 0.81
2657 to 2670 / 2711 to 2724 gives 0.77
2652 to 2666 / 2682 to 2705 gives 1.08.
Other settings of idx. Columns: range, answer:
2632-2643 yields 7.965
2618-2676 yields 7.776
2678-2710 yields 8.281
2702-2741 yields 4.897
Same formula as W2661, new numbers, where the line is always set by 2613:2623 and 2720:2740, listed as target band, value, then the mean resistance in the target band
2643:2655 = 1.16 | 7.93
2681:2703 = -0.86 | 8.65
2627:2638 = 0.53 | 8.51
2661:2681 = 0.70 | 8.25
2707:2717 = 1.76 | 6.7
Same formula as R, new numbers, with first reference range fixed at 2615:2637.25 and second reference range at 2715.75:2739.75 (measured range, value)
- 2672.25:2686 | -0.9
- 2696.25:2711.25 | -0.9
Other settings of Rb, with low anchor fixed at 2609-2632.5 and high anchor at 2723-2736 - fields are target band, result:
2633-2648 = 0.09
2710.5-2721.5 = 0.36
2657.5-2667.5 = 0.08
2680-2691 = -0.06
